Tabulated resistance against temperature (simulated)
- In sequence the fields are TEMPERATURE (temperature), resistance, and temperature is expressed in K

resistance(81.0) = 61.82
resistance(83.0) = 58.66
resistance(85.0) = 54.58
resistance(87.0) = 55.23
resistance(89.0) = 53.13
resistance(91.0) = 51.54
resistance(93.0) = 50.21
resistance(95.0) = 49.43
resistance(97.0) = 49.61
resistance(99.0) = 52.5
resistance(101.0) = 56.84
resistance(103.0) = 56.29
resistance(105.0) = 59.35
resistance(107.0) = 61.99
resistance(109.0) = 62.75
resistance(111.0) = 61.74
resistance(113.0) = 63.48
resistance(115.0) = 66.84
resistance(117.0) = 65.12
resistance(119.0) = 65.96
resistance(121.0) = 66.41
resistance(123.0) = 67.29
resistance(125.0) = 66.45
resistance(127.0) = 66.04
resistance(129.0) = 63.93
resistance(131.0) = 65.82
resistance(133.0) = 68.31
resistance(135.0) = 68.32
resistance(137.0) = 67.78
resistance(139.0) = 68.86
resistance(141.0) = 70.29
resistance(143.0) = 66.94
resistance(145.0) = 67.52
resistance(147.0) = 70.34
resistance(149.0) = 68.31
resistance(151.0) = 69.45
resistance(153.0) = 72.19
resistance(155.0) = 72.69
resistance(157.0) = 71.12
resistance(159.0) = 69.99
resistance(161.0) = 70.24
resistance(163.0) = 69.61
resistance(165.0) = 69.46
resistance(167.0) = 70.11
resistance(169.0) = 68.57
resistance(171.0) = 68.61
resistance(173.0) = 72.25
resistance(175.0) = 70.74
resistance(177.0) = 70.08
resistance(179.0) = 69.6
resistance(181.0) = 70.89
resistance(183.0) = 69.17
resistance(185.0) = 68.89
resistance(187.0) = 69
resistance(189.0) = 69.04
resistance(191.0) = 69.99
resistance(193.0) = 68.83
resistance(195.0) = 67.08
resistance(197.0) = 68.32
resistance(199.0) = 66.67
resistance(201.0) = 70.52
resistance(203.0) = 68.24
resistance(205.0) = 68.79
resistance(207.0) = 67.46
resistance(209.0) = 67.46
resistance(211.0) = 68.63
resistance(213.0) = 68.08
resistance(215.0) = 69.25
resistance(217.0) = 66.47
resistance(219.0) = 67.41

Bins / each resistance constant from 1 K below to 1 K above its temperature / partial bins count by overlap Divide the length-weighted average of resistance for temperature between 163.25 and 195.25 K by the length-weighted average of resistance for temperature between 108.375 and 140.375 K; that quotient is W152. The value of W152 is 1.1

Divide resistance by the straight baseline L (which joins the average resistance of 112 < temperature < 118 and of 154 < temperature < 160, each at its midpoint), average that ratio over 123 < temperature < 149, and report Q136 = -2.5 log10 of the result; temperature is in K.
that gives 0.01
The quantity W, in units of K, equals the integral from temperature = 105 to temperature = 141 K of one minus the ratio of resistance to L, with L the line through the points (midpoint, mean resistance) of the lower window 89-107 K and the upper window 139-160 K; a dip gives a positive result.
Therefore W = -2.46 K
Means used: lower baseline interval 53.7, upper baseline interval 69.8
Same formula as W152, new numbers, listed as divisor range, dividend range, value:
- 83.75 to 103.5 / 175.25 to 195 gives 1.31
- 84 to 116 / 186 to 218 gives 1.21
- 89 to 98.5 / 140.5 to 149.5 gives 1.36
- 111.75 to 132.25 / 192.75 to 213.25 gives 1.04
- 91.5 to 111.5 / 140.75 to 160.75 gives 1.25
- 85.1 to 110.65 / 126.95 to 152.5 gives 1.23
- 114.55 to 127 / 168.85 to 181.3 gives 1.06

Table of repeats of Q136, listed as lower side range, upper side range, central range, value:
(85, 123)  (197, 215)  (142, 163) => -0.111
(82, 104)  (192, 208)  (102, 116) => -0.113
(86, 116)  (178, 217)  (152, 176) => -0.096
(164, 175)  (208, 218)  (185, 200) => 0.007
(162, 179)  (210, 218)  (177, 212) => 0.002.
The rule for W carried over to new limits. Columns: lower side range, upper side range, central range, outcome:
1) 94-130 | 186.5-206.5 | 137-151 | -1.0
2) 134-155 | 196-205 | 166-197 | -0.3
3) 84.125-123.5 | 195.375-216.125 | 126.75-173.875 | -4.6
